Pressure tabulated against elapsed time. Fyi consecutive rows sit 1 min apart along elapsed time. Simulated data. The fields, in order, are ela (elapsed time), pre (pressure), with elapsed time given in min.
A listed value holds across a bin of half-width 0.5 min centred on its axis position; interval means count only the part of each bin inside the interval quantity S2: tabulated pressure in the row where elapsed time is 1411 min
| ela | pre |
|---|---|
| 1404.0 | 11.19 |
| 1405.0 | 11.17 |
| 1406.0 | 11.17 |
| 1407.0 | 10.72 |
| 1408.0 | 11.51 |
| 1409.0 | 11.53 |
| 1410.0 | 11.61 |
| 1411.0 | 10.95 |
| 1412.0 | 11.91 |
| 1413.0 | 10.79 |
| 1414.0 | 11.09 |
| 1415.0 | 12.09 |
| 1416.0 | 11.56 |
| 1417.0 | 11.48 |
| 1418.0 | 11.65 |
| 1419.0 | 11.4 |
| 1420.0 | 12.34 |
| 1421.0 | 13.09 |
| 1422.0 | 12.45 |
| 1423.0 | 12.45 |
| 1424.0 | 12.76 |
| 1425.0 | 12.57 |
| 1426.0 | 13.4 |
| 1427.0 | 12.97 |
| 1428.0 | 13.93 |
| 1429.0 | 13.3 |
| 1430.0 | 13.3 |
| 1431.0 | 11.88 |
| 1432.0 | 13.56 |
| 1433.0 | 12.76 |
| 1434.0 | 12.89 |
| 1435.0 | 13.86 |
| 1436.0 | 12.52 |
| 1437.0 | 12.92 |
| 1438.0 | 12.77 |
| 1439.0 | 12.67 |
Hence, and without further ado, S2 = 10.95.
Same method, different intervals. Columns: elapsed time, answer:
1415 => 12.09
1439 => 12.67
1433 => 12.76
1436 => 12.52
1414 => 11.09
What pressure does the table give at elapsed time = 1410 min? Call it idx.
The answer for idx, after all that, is 11.61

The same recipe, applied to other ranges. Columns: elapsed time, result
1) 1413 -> 10.79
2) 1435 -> 13.86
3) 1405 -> 11.17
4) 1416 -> 11.56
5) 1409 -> 11.53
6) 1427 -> 12.97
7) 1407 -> 10.72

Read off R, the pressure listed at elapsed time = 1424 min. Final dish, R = 12.76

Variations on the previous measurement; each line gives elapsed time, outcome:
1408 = 11.51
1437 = 12.92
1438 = 12.77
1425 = 12.57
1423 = 12.45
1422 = 12.45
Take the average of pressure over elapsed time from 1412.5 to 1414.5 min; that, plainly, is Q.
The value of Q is 10.9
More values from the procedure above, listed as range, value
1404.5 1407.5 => 11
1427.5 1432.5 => 13.2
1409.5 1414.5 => 11.3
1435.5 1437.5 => 12.7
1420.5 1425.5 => 12.7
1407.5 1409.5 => 11.5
